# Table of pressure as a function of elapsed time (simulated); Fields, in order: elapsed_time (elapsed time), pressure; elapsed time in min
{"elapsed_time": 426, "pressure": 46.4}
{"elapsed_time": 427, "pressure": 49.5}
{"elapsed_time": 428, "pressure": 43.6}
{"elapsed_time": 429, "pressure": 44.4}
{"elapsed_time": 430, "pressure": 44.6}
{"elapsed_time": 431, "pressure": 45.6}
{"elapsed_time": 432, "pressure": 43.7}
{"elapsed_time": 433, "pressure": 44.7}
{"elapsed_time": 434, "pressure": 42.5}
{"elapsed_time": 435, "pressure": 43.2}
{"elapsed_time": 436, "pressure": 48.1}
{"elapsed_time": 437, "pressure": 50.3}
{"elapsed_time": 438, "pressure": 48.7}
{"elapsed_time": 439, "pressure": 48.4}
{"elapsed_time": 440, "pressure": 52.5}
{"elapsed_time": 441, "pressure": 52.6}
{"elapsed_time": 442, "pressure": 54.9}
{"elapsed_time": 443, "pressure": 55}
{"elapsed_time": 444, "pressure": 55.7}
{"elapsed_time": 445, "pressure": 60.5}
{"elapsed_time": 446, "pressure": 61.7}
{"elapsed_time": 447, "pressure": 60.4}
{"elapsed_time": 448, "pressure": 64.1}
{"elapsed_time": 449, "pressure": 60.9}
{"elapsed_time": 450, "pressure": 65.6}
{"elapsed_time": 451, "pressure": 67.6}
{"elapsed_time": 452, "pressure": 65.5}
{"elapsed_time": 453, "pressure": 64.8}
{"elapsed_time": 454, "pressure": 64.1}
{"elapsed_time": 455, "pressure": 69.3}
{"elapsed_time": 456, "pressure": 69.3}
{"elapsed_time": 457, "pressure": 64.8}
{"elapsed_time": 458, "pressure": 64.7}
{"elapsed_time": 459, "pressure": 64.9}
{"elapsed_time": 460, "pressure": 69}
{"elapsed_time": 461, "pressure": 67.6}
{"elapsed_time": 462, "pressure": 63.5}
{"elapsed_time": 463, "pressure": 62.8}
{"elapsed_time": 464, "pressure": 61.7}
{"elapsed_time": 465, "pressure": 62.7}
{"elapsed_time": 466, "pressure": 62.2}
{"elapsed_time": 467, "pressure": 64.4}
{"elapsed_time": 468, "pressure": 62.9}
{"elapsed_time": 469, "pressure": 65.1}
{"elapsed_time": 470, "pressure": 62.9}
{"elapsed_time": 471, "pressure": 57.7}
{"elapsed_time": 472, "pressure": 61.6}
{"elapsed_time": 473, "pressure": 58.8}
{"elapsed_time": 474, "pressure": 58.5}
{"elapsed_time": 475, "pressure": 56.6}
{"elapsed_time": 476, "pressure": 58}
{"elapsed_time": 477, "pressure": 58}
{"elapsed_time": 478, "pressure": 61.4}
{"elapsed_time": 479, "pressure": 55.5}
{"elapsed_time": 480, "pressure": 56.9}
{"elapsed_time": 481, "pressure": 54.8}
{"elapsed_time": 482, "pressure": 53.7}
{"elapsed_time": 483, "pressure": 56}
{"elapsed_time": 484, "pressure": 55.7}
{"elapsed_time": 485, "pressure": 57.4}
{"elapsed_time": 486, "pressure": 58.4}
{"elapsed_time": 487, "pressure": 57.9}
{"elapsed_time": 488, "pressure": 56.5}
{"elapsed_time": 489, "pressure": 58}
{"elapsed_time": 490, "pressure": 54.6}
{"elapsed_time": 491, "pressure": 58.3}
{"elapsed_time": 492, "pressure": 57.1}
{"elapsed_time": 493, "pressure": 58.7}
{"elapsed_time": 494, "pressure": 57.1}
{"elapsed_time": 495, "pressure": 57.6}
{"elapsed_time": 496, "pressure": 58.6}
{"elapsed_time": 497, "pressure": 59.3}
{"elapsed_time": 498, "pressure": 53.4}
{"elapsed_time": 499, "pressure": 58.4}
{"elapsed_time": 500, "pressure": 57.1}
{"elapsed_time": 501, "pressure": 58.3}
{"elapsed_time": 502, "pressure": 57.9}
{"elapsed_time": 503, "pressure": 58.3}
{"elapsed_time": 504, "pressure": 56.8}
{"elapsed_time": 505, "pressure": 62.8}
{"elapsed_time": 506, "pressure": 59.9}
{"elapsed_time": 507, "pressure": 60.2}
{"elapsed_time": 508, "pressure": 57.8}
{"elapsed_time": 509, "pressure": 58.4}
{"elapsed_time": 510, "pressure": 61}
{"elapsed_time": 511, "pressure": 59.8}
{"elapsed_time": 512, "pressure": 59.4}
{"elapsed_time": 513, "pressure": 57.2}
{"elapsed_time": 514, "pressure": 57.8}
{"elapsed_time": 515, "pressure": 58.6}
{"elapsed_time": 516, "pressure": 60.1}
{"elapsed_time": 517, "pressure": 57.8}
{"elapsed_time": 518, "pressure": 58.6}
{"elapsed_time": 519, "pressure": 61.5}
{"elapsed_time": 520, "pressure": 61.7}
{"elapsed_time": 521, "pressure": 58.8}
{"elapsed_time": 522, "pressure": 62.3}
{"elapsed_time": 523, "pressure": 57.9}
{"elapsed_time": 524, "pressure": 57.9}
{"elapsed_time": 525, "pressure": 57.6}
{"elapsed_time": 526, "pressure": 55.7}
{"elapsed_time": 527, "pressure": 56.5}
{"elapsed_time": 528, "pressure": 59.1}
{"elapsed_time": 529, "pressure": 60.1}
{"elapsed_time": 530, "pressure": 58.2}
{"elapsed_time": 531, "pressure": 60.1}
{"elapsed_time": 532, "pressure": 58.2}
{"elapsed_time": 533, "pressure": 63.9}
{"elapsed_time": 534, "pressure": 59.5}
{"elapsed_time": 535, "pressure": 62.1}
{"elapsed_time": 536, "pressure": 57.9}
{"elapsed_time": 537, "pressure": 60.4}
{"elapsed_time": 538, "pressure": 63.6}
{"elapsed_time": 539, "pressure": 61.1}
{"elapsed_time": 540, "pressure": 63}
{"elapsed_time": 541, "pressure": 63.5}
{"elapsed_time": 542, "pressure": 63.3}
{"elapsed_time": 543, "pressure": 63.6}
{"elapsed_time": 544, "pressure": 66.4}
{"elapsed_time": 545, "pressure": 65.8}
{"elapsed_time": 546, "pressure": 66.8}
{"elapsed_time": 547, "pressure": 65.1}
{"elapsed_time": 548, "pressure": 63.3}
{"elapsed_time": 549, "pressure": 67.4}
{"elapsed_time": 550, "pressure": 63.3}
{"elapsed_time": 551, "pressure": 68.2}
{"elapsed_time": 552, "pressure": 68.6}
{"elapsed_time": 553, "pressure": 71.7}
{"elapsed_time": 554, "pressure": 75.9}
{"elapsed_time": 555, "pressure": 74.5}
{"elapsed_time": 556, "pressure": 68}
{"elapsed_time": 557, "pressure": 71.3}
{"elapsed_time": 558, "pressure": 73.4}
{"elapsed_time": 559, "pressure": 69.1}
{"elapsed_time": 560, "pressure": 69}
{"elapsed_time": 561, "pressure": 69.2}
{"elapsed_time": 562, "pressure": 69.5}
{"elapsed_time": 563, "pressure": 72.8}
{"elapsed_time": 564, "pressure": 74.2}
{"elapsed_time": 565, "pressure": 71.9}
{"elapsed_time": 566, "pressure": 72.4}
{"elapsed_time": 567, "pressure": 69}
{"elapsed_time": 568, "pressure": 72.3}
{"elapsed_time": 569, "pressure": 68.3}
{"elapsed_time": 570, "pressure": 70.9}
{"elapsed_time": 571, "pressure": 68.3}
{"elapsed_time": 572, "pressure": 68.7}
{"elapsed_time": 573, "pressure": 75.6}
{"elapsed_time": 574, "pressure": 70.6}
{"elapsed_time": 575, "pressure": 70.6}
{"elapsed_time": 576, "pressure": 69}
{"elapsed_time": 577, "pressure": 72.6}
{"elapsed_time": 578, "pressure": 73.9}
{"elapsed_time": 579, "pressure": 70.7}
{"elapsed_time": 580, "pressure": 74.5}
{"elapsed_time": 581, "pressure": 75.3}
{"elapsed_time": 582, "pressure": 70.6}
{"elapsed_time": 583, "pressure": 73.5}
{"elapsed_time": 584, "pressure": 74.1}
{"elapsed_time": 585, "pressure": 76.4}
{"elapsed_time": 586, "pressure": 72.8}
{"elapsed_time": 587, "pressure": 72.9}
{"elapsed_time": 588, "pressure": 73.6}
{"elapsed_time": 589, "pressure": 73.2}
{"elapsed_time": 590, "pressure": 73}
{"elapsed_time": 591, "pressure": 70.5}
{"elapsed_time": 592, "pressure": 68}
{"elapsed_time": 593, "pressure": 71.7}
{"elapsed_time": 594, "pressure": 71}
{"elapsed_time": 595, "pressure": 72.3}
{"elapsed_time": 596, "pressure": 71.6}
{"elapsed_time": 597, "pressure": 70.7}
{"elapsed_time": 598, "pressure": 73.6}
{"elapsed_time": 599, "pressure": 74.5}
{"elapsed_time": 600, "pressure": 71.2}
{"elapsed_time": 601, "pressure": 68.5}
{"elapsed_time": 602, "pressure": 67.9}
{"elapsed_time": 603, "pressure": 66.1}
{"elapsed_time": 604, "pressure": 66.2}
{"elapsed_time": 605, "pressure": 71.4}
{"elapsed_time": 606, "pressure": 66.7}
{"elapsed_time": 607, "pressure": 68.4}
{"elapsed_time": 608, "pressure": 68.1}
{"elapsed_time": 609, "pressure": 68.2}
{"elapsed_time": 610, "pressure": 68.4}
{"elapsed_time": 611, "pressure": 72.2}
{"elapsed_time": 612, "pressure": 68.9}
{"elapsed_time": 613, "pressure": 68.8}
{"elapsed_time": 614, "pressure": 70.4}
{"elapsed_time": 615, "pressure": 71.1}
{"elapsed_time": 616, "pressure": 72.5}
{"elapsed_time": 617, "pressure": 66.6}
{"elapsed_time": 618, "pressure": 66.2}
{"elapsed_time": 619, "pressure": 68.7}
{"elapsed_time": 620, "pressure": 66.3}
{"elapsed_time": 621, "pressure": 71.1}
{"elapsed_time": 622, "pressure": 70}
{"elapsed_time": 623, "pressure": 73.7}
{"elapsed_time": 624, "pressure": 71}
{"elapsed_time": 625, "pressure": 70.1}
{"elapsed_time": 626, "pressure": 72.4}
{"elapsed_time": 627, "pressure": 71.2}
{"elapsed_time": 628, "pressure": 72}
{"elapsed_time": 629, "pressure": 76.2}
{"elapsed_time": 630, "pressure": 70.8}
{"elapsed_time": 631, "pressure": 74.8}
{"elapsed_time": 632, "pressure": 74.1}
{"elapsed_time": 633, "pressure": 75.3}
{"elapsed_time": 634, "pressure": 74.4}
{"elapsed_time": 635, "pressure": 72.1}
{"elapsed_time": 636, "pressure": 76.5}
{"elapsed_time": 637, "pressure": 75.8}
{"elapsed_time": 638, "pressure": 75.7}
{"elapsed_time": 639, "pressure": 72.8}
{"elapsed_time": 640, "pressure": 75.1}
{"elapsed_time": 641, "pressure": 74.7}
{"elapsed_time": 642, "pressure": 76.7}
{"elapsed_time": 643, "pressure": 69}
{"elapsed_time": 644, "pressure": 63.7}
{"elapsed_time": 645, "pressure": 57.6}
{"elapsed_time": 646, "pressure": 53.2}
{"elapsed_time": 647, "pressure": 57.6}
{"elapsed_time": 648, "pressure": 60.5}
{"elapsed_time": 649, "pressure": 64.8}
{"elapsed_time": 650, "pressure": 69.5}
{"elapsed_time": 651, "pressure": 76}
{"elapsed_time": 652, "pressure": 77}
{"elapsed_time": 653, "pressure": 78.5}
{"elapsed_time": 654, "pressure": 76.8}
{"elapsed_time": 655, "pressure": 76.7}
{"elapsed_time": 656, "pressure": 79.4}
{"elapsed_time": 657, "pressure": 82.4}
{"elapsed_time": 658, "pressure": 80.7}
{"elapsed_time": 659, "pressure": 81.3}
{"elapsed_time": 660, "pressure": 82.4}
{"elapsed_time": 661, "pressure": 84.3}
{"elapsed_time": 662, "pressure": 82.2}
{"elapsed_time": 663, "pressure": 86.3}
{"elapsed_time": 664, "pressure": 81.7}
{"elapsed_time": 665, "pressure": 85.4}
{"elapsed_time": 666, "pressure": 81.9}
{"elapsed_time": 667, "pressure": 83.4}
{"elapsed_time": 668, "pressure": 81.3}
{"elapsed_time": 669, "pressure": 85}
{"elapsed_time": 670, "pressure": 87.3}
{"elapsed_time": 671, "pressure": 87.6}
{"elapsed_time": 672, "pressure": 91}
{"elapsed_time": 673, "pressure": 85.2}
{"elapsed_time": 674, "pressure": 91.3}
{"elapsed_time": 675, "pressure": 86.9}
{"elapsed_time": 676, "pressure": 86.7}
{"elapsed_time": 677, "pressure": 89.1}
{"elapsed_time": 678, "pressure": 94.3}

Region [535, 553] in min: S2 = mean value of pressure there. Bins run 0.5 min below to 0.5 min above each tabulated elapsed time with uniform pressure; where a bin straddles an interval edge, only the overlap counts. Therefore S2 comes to 64.3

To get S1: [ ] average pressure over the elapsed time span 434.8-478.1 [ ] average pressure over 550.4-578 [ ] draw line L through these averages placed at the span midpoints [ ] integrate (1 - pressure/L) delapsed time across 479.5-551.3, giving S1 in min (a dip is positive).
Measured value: 7.2 min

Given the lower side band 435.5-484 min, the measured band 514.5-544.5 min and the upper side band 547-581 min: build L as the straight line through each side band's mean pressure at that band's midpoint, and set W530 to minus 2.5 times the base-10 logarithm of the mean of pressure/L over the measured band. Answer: 0.12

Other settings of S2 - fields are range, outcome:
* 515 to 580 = 65.7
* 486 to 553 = 60.2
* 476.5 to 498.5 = 57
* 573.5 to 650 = 70.6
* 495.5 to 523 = 58.9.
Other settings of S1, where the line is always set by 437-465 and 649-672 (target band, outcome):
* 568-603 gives 1.1 min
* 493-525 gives 3.8 min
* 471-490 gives 2.0 min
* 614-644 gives 2.3 min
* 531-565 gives 2.0 min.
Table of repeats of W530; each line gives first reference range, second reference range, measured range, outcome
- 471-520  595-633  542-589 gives -0.082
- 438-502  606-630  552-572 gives -0.077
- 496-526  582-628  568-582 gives -0.073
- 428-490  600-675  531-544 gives 0.054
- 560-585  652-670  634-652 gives 0.152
